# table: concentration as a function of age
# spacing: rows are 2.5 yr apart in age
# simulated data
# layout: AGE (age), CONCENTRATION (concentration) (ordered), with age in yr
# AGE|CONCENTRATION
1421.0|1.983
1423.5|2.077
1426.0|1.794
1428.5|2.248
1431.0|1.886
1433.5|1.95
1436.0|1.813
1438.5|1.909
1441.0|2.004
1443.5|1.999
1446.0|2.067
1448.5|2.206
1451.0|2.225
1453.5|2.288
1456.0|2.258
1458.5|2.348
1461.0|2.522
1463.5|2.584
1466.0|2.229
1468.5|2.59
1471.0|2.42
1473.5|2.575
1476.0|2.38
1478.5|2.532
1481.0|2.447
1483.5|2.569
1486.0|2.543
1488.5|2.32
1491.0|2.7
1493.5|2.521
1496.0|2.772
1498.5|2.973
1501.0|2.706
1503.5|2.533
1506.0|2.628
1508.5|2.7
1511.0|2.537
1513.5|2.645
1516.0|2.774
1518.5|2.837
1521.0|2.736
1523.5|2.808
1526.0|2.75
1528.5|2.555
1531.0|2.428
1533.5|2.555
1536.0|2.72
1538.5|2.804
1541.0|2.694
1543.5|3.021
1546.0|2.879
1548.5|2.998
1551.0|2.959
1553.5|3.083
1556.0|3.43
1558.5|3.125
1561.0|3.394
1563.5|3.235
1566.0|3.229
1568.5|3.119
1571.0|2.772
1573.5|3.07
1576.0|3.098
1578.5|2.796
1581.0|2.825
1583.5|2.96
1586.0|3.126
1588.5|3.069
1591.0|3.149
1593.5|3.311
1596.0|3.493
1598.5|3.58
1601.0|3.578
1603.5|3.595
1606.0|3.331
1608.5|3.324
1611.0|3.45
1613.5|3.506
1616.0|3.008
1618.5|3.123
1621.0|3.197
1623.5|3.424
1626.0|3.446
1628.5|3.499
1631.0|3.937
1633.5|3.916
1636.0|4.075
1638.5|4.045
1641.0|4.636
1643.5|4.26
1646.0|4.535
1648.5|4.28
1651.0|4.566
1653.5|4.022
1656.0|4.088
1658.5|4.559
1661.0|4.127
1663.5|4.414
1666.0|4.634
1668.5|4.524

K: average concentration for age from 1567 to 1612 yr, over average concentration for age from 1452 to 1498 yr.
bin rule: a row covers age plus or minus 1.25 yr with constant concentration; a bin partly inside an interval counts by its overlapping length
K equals 1.29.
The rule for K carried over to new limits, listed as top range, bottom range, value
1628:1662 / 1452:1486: 1.72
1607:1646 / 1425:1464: 1.73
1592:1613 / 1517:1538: 1.29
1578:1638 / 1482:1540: 1.27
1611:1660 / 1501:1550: 1.43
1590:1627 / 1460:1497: 1.34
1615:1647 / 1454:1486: 1.54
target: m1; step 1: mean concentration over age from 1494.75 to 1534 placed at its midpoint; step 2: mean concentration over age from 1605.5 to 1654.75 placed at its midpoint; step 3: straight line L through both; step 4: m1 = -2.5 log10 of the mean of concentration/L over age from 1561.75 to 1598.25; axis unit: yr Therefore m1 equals 0.07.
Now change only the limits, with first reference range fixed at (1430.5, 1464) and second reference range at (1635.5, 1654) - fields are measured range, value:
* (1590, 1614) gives 0.125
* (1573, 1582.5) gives 0.215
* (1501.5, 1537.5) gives 0.107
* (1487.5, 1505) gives 0.014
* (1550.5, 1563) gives 0.046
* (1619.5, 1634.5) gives 0.162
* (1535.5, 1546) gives 0.127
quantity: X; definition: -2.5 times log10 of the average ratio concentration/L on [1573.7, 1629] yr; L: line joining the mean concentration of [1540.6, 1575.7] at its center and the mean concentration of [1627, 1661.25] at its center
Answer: 0.12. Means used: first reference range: 3.08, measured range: 3.26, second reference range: 4.18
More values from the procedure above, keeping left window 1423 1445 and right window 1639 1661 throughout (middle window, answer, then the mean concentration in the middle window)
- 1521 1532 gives 0.13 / 2.65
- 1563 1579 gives 0.14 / 3.05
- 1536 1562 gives 0.07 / 3.02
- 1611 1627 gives 0.21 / 3.29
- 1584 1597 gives 0.15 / 3.21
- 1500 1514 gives 0.06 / 2.62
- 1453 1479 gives -0.05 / 2.43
